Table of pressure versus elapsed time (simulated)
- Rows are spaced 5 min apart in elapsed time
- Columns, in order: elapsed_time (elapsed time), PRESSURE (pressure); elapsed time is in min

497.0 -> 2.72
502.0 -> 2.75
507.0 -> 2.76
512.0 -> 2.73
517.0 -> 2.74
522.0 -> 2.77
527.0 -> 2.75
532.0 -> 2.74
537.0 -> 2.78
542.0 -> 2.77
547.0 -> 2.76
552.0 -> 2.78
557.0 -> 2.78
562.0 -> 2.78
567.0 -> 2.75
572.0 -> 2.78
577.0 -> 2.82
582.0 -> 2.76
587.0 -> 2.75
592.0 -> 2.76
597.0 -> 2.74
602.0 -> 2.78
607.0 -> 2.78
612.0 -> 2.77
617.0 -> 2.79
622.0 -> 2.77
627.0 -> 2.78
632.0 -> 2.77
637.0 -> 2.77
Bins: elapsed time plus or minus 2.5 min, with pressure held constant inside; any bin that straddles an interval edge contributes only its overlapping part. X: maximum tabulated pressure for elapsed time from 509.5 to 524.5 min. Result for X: 2.77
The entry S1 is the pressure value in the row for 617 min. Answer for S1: 2.79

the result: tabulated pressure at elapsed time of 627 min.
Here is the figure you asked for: 2.78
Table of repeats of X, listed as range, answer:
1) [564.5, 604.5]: 2.82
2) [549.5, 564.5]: 2.78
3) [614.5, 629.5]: 2.79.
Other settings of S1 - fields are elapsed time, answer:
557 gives 2.78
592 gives 2.76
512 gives 2.73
